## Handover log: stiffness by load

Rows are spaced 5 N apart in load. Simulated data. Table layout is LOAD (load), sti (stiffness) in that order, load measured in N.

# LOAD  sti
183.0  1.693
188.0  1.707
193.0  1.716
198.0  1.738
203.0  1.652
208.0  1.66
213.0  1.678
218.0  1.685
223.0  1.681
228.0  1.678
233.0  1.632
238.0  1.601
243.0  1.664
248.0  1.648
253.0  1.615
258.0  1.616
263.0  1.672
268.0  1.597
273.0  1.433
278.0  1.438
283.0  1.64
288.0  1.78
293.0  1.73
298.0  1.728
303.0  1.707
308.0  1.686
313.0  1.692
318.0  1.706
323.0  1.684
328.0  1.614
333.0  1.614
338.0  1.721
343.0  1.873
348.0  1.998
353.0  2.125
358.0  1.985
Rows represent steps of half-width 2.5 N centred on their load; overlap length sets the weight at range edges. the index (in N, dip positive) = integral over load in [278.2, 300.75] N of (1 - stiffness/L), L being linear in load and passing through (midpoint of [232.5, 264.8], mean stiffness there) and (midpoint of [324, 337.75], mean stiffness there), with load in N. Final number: -0.7 N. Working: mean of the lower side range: 1.63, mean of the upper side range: 1.64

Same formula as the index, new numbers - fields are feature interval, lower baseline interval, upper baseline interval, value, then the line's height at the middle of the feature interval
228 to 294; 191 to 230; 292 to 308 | 3.2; 1.7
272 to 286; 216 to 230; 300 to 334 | 1.3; 1.68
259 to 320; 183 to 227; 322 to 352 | 3.3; 1.74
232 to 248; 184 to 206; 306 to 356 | 0.8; 1.73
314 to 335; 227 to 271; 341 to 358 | 2.7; 1.91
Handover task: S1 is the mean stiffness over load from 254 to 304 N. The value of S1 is 1.63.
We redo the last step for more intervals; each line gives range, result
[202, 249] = 1.66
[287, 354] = 1.75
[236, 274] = 1.61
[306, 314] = 1.69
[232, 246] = 1.63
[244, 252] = 1.64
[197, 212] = 1.68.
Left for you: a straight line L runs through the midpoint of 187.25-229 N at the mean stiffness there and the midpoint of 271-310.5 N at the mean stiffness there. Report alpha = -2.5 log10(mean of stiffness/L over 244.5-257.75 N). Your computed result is 0.02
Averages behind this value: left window 1.69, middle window 1.63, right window 1.65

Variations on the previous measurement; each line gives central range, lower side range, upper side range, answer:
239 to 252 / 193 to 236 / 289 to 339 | 0.02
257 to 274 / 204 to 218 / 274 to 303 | 0.05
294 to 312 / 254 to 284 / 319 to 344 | -0.05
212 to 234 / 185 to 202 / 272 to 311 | 0.01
